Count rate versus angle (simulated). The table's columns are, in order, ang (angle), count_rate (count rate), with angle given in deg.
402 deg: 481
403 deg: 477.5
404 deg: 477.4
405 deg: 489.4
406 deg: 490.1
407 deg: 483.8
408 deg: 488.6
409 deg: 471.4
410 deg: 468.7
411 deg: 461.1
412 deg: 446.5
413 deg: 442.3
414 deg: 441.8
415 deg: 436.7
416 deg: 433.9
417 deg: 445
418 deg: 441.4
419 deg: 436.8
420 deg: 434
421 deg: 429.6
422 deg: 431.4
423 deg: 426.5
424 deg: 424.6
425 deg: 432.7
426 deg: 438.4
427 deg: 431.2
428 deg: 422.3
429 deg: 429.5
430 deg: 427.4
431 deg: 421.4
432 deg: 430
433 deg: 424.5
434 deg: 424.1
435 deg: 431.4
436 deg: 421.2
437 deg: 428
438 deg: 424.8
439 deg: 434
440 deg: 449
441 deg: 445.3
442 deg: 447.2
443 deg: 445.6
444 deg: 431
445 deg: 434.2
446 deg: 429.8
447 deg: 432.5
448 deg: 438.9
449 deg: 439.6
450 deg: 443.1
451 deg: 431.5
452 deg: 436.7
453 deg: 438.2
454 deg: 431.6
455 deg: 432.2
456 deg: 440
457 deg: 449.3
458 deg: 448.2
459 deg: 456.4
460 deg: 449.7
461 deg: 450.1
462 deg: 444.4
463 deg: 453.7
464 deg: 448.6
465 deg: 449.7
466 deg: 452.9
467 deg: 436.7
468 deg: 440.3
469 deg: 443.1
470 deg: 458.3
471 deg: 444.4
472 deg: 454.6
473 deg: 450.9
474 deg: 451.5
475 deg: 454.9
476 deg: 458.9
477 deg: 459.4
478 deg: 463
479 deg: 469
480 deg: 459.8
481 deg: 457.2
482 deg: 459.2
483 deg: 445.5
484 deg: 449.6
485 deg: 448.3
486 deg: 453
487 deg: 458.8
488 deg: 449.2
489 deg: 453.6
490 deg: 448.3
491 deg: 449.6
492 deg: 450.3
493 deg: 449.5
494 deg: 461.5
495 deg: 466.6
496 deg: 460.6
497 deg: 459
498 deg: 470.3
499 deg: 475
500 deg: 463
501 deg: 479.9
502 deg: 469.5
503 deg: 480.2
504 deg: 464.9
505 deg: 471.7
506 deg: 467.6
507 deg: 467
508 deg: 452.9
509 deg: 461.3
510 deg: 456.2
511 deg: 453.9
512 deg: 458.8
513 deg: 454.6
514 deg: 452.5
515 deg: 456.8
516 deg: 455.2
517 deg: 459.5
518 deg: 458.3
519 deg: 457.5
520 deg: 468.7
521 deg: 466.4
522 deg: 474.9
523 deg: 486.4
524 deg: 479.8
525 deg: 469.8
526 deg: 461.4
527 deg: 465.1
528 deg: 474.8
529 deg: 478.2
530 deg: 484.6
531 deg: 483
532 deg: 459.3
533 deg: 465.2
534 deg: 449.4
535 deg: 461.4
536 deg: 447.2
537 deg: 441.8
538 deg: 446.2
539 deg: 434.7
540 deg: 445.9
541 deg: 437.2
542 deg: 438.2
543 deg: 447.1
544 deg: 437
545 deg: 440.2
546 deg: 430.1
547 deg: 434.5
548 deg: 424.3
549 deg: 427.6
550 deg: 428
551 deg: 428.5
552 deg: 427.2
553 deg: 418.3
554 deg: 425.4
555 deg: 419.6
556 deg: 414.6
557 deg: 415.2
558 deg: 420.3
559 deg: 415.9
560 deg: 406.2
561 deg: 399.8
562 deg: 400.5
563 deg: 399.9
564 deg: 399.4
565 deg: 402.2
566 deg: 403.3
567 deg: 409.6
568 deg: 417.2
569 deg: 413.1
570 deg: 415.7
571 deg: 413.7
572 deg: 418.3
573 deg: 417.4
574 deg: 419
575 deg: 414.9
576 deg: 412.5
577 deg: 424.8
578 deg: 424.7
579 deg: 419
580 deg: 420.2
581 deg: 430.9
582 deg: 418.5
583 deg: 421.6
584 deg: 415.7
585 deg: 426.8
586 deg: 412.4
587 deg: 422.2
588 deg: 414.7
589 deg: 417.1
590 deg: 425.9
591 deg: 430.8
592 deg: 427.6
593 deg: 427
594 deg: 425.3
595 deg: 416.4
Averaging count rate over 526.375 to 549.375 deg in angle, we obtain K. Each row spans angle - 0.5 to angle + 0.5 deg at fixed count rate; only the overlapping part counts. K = 450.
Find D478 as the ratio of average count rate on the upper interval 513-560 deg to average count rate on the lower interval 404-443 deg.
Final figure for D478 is 1.01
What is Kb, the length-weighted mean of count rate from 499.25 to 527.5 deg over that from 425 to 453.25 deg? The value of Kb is 1.07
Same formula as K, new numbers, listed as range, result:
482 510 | 460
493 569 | 447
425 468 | 437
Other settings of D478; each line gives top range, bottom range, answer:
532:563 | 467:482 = 0.95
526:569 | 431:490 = 0.98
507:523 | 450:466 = 1.04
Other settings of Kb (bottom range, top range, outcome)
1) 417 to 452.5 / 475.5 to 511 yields 1.06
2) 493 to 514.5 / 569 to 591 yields 0.90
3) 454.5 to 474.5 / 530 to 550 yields 0.99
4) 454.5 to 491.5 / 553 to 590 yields 0.92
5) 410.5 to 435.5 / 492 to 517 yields 1.07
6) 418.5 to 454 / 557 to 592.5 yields 0.96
